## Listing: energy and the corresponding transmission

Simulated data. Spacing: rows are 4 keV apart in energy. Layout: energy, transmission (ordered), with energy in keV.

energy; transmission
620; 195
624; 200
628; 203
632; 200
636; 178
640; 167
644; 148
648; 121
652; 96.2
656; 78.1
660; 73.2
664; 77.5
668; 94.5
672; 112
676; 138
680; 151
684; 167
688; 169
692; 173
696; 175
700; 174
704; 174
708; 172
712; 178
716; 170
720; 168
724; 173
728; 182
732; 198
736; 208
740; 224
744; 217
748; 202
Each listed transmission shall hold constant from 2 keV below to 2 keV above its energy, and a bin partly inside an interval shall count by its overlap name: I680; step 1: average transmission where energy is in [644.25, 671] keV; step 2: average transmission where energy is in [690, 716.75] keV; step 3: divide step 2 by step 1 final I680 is 1.84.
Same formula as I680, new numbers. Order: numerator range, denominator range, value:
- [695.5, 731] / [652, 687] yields 1.56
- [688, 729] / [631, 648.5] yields 1.06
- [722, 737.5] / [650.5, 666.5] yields 2.34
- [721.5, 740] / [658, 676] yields 2.04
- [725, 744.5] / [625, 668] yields 1.52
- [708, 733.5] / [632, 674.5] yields 1.49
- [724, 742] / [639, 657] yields 1.64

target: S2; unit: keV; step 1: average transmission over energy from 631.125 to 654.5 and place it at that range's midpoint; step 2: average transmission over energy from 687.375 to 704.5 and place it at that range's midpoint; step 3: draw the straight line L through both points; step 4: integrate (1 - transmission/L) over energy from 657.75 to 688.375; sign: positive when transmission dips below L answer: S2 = 8.1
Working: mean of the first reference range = 148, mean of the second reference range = 173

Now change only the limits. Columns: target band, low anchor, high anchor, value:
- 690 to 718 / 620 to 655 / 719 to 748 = 1.9 keV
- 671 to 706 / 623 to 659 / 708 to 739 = 1.9 keV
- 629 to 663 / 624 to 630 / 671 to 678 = 8.3 keV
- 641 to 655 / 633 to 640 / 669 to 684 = 3.8 keV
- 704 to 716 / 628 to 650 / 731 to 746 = 1.5 keV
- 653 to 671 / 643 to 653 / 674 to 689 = 7.0 keV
